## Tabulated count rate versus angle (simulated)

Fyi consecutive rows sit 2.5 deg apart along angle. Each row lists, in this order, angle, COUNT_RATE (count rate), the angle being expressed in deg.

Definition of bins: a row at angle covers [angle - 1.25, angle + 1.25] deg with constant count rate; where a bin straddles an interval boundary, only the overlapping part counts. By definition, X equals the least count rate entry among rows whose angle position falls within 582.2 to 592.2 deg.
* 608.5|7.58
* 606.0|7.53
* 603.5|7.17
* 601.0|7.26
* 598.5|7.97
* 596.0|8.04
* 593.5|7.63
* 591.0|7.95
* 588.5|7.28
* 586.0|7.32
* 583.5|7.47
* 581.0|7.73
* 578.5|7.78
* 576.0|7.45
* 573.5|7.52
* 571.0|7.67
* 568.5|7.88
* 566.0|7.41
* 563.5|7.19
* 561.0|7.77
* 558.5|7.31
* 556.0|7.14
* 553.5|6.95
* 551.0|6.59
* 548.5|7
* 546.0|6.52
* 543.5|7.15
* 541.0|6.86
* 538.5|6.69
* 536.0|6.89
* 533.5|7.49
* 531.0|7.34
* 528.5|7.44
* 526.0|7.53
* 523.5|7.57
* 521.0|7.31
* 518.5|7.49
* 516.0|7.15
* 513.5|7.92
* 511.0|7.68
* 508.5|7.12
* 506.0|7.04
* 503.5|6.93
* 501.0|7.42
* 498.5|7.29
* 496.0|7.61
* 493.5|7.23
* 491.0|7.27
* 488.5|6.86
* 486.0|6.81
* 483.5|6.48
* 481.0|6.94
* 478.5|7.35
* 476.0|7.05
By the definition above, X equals 7.28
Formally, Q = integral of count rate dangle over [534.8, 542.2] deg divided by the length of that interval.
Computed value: 6.81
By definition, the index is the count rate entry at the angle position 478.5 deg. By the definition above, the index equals 7.35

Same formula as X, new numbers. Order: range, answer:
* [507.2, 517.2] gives 7.12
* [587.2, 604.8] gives 7.17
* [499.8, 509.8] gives 6.93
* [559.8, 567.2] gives 7.19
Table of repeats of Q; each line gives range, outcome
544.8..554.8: 6.77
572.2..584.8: 7.59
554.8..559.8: 7.23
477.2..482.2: 7.15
